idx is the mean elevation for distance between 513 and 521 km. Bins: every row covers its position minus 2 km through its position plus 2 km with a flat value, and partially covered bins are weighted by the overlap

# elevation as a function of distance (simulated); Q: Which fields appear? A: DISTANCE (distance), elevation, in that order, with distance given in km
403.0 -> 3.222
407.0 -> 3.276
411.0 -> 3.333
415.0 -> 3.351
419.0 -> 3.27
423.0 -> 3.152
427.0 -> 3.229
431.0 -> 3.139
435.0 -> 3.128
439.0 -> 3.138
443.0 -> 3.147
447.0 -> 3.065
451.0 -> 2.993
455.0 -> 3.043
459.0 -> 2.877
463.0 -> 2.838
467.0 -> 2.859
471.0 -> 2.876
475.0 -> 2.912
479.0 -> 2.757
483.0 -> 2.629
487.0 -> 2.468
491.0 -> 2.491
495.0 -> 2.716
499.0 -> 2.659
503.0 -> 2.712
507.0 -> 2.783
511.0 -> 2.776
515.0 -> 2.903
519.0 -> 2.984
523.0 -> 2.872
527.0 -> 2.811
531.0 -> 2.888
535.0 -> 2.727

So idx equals 2.94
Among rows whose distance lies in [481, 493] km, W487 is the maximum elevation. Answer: 2.629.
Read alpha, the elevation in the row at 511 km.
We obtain 2.776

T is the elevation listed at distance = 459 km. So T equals 2.877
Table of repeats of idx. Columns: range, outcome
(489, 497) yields 2.6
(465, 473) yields 2.87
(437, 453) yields 3.09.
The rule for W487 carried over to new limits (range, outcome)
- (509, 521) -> 2.984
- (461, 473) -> 2.876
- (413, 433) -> 3.351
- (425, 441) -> 3.229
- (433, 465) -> 3.147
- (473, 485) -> 2.912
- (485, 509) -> 2.783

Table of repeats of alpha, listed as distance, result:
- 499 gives 2.659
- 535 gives 2.727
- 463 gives 2.838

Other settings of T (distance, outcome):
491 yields 2.491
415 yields 3.351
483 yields 2.629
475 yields 2.912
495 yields 2.716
